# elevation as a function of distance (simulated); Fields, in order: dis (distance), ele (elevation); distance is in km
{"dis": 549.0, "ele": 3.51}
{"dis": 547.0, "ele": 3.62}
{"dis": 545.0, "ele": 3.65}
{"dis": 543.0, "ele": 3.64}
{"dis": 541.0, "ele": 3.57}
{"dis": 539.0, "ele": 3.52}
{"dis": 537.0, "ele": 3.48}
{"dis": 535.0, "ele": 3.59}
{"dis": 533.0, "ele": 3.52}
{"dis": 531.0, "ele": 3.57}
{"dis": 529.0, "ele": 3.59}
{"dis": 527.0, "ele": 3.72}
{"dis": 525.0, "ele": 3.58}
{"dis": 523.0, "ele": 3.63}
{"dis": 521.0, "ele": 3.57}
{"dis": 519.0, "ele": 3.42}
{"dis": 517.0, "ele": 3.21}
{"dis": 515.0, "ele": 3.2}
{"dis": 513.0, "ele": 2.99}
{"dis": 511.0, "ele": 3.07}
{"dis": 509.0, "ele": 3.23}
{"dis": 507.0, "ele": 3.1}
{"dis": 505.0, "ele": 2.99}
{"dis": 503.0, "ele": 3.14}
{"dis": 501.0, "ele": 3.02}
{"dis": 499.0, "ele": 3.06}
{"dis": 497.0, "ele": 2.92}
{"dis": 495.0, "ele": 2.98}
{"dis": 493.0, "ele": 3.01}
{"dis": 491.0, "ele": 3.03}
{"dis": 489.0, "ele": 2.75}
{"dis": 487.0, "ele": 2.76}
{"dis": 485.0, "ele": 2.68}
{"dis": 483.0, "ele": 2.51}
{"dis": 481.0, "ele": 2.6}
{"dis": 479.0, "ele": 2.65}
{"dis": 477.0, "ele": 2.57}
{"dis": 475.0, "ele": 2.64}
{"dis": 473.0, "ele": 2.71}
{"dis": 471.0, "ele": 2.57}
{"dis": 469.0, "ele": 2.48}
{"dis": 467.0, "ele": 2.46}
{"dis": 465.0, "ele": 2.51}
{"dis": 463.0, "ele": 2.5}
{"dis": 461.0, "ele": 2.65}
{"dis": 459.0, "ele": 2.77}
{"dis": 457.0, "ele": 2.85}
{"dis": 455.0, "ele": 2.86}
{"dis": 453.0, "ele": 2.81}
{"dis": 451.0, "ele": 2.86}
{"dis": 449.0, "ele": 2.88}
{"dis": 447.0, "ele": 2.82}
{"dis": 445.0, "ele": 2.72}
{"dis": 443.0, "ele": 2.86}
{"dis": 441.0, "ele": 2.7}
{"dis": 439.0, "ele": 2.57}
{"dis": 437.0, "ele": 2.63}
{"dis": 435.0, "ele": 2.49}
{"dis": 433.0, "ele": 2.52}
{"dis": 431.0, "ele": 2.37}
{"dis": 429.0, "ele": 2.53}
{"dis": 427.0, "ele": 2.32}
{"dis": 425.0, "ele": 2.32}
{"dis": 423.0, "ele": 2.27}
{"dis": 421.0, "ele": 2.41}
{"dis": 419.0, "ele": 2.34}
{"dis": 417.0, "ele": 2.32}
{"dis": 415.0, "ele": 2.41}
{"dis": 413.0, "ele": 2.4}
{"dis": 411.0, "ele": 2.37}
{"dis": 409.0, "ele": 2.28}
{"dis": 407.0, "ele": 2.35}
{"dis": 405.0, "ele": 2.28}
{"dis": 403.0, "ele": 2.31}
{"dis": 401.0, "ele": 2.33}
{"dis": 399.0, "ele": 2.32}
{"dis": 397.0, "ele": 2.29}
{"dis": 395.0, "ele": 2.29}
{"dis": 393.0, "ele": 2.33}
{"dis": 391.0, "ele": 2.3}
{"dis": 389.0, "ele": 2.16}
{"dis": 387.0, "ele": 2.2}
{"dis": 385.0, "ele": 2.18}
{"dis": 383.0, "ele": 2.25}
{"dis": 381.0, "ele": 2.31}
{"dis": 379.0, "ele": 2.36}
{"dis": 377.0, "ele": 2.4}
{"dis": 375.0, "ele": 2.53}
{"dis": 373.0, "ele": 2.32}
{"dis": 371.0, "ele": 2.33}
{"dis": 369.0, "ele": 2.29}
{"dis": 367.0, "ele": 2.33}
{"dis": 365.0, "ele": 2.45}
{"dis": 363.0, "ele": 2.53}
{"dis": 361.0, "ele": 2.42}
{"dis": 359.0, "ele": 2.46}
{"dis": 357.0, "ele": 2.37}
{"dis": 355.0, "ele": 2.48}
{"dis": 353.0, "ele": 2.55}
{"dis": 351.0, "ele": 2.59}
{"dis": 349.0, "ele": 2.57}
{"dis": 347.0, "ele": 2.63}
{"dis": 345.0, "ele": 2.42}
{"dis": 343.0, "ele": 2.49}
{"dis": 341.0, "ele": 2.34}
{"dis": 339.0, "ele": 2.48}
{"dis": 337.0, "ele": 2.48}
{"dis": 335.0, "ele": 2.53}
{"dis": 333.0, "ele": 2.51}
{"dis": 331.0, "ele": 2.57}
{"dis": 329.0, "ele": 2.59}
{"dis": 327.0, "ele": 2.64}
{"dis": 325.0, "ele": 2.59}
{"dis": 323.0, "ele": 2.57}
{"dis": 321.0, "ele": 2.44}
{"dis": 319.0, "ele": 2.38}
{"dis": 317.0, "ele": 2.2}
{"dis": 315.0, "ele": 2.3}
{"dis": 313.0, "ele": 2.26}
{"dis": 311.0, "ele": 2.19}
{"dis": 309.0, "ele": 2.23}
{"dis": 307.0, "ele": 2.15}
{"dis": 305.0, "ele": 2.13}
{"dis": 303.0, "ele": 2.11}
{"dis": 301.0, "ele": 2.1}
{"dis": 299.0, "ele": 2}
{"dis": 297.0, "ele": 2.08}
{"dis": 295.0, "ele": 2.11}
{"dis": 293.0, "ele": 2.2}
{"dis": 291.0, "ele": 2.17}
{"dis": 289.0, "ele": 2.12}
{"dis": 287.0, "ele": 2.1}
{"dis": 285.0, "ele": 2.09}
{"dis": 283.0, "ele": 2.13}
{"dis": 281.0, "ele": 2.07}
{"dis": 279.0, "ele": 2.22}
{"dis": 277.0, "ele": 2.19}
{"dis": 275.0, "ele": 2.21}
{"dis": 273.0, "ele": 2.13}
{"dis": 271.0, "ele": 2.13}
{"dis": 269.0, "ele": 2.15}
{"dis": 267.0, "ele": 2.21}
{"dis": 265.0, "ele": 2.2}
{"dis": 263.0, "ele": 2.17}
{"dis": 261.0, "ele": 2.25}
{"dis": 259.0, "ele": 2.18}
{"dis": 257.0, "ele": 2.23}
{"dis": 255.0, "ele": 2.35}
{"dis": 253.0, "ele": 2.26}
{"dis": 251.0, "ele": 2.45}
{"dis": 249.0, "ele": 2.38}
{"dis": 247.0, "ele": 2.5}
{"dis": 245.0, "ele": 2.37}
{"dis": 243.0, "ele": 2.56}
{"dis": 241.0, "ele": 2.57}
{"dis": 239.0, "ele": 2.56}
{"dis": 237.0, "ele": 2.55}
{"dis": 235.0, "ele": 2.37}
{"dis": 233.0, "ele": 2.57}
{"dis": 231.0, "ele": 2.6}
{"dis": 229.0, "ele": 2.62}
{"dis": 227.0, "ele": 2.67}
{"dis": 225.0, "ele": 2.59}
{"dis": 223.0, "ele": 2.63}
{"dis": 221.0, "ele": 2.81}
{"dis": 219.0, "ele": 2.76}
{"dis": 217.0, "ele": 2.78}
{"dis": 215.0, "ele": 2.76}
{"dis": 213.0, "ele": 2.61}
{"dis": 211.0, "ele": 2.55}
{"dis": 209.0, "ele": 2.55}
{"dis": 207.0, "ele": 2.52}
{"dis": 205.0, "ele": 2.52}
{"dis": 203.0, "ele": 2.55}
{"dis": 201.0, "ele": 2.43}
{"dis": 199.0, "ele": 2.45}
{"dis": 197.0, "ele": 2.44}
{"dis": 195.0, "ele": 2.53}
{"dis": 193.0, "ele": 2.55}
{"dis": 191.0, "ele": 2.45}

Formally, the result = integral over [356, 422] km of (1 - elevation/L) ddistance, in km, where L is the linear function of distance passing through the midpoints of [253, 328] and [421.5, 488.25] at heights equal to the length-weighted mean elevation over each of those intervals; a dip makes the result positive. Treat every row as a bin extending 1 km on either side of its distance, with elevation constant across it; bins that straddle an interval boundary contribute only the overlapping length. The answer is 3.1 km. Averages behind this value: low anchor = 2.22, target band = 2.34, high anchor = 2.62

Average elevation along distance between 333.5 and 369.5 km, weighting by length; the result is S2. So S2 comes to 2.47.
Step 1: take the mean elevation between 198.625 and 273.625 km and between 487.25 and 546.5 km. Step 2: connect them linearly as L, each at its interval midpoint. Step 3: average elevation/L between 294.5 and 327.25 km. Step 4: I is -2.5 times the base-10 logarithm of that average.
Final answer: 0.19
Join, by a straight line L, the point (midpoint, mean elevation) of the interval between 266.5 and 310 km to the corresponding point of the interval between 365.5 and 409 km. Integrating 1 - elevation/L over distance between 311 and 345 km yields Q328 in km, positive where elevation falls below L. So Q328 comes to -3.8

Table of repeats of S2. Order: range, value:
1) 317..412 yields 2.41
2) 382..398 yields 2.25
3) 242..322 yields 2.22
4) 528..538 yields 3.55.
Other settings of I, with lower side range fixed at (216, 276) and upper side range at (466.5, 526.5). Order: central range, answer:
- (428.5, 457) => 0.060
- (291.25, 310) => 0.195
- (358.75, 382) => 0.128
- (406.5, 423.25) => 0.184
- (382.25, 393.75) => 0.218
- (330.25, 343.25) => 0.058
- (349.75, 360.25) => 0.071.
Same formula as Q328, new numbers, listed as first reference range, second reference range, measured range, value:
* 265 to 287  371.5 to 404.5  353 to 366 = -1.1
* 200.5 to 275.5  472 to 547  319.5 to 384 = 6.8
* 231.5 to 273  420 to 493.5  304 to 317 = 1.2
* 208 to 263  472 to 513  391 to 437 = 6.7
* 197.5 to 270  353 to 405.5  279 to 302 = 3.0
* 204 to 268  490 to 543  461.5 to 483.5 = 4.2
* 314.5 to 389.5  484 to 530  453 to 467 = 1.2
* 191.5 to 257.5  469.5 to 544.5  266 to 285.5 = 3.6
